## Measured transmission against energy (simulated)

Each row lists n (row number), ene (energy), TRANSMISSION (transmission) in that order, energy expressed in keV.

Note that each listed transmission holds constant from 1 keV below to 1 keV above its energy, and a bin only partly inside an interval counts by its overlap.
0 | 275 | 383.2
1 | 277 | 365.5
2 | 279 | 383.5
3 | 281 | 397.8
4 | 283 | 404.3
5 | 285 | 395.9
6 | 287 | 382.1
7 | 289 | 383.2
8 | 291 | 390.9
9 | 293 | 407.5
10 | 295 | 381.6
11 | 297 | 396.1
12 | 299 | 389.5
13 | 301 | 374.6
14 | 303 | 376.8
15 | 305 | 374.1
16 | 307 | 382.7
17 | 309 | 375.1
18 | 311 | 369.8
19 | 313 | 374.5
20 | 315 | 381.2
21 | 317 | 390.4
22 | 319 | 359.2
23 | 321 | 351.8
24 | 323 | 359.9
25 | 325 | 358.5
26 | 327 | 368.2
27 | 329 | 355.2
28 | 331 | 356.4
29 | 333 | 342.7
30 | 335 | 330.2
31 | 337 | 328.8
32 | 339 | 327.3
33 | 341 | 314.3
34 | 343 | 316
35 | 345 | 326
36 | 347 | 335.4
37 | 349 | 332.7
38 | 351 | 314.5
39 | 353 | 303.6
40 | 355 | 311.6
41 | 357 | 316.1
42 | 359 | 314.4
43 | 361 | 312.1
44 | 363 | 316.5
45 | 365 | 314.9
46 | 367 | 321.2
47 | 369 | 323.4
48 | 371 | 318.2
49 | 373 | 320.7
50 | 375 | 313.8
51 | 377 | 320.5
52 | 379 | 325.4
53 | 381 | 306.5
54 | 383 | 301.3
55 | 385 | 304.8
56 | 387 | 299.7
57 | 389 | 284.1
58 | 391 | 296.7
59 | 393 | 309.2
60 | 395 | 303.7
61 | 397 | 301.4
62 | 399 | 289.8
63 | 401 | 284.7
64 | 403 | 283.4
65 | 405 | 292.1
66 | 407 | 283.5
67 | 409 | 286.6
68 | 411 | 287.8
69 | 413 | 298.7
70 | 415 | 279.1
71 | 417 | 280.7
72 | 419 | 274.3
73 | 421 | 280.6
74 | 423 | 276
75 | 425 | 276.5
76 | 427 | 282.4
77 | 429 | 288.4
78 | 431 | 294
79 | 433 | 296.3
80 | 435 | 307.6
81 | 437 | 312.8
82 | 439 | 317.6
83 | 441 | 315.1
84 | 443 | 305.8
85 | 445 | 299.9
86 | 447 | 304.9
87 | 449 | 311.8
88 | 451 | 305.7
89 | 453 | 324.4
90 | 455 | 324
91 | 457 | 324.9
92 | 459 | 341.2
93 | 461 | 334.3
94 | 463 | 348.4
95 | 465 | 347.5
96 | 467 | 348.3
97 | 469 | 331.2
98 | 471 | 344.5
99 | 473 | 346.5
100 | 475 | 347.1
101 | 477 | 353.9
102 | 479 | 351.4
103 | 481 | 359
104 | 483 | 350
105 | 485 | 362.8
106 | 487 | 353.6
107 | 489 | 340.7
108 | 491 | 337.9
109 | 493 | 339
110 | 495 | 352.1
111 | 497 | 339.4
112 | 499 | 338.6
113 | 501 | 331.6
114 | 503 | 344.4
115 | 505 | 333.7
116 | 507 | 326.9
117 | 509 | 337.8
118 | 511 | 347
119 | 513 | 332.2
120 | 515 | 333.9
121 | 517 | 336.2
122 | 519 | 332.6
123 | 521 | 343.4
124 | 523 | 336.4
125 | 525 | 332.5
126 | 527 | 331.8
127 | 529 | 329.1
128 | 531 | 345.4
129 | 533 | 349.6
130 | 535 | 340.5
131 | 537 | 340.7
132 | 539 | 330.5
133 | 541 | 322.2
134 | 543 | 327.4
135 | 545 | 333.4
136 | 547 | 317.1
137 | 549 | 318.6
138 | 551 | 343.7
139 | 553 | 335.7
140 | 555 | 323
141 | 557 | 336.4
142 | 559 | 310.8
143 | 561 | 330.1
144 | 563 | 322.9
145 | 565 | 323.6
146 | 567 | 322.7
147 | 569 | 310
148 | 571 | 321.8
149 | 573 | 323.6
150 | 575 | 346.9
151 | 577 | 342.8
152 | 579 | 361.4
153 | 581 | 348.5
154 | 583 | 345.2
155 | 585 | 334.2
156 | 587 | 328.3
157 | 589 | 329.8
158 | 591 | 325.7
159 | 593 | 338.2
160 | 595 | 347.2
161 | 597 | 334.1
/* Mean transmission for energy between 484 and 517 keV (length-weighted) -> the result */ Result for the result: 341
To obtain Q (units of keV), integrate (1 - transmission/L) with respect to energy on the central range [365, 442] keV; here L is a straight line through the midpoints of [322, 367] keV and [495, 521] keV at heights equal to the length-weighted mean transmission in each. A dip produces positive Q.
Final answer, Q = 7.80 keV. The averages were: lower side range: 330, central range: 299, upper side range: 337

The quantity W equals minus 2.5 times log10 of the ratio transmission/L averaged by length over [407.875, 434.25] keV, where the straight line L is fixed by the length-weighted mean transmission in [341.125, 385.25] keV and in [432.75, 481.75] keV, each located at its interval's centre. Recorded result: 0.14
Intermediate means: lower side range 317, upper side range 328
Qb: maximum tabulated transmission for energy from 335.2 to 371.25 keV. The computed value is 335.4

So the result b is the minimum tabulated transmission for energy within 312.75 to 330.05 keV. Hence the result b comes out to 351.8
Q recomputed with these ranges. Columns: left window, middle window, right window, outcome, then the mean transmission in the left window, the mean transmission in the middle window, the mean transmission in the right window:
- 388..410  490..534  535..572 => -2.84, 292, 338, 327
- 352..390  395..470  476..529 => 5.08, 312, 304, 341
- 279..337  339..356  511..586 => 2.22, 375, 320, 333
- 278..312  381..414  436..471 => 4.90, 386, 295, 324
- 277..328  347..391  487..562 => 6.40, 380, 313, 335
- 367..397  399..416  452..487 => 1.71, 309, 287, 344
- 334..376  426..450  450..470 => 1.97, 320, 303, 333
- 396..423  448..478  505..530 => -2.44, 286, 336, 335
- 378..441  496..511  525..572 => -0.90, 294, 337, 329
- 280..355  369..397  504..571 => 3.52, 362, 308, 331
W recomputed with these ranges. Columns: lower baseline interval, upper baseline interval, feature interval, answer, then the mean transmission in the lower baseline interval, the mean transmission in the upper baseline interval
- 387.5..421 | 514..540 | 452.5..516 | -0.07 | 290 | 337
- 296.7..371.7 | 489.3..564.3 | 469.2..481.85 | -0.04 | 345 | 334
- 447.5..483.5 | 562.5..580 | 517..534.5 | -0.01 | 338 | 331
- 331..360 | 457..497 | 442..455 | 0.10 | 324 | 346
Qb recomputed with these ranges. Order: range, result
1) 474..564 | 362.8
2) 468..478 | 353.9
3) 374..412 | 325.4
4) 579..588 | 361.4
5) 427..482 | 359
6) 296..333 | 396.1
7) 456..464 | 348.4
